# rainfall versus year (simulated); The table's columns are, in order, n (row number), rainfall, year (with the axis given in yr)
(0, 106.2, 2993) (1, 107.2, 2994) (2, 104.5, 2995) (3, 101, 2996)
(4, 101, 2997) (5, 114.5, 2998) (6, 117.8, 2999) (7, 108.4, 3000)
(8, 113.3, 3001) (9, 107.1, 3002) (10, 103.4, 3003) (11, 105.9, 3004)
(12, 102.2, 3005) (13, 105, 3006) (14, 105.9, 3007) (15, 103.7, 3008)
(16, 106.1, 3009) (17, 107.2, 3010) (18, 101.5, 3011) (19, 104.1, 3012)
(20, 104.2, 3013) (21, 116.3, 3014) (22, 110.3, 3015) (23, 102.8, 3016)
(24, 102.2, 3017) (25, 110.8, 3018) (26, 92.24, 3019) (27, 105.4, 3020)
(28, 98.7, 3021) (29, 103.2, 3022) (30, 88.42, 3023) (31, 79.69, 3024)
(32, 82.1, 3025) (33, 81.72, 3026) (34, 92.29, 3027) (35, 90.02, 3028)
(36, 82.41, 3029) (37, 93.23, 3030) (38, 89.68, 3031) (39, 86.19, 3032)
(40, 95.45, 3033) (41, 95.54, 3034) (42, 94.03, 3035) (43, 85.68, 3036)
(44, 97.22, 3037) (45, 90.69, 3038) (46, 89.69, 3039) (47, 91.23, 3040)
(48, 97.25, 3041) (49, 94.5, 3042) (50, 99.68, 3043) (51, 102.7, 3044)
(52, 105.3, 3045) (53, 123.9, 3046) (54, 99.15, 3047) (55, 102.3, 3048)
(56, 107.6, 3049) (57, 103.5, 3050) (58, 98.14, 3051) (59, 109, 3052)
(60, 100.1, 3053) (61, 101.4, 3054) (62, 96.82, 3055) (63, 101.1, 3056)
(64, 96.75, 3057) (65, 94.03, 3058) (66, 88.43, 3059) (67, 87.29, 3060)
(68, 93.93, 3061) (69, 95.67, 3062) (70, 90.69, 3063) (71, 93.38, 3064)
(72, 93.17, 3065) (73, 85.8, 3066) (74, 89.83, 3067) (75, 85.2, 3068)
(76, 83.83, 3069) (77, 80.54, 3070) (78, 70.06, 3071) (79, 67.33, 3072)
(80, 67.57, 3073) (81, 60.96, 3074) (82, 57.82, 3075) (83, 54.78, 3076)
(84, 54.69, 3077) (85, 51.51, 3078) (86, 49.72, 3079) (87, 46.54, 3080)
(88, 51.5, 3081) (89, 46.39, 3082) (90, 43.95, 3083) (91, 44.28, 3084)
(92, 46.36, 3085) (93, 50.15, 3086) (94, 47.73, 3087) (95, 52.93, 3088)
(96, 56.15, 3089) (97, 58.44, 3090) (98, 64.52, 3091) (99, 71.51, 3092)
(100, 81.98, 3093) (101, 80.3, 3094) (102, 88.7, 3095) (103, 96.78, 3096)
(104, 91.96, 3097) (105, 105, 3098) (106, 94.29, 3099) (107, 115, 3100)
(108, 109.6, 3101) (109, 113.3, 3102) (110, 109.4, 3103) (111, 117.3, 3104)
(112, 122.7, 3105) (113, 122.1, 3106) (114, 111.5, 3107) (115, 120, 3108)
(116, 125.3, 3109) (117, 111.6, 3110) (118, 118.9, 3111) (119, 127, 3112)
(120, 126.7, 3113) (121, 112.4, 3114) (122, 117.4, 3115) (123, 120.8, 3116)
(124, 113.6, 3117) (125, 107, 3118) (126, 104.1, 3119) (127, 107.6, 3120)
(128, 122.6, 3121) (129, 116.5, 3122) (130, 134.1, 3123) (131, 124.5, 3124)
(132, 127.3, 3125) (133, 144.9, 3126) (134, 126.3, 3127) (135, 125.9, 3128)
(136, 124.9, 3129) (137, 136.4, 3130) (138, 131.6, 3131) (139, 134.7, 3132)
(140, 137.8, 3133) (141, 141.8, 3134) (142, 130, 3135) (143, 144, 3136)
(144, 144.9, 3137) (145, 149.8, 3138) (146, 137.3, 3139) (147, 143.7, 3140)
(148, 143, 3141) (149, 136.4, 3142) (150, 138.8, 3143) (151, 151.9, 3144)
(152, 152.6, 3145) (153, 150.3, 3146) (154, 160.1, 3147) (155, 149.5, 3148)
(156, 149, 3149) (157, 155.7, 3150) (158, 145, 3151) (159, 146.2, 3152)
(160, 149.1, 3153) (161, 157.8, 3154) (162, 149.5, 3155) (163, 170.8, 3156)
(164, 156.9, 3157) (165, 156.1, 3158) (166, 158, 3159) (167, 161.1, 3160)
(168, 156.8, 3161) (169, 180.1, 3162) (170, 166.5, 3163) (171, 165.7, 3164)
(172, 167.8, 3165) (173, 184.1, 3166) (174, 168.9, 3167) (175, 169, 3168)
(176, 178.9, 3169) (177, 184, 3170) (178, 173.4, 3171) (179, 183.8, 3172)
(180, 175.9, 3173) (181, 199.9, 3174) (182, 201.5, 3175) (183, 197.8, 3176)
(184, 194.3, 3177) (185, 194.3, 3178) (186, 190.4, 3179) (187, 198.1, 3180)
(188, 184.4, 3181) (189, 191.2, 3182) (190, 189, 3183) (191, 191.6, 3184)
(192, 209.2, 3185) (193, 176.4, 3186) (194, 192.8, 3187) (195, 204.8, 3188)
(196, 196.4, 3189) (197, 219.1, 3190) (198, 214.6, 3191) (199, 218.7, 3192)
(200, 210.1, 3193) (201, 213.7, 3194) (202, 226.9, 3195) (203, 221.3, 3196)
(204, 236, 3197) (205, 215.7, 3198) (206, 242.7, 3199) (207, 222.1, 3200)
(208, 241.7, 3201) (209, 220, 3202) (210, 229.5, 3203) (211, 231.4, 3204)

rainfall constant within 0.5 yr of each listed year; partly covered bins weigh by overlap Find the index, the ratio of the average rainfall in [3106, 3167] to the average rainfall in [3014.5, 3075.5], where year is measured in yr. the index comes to 1.50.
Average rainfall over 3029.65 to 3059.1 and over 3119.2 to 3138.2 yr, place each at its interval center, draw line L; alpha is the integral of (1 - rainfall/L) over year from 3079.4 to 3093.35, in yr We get 7.4 yr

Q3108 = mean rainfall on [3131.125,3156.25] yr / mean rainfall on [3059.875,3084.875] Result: 2.1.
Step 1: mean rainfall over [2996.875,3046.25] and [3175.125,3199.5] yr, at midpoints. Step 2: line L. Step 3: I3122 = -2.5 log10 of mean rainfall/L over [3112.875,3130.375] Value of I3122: 0.32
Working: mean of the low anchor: 99.5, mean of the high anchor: 205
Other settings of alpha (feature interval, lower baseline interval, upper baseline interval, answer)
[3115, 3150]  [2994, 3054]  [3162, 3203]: 7.0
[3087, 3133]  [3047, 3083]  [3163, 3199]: 6.4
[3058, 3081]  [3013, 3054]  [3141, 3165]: 7.9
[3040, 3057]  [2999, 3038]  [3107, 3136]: 0.7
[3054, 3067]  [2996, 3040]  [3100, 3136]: 1.9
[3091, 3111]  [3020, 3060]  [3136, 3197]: 4.5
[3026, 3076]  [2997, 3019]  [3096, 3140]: 9.5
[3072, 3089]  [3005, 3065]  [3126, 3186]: 9.7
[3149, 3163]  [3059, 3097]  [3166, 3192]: 0.6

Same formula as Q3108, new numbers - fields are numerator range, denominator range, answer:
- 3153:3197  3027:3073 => 1.99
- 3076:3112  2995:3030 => 0.81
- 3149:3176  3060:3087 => 2.49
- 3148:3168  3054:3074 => 1.84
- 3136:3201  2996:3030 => 1.76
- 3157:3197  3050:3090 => 2.55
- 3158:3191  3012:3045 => 1.93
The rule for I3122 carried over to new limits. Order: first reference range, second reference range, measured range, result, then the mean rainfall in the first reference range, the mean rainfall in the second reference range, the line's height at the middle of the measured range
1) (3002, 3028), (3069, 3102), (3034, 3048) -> -0.11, 101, 68.4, 88.7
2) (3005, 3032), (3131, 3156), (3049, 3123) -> 0.36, 98.3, 146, 124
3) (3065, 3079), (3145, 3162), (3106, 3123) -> -0.03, 70.1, 155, 114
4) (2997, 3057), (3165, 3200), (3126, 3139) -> 0.22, 100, 198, 167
